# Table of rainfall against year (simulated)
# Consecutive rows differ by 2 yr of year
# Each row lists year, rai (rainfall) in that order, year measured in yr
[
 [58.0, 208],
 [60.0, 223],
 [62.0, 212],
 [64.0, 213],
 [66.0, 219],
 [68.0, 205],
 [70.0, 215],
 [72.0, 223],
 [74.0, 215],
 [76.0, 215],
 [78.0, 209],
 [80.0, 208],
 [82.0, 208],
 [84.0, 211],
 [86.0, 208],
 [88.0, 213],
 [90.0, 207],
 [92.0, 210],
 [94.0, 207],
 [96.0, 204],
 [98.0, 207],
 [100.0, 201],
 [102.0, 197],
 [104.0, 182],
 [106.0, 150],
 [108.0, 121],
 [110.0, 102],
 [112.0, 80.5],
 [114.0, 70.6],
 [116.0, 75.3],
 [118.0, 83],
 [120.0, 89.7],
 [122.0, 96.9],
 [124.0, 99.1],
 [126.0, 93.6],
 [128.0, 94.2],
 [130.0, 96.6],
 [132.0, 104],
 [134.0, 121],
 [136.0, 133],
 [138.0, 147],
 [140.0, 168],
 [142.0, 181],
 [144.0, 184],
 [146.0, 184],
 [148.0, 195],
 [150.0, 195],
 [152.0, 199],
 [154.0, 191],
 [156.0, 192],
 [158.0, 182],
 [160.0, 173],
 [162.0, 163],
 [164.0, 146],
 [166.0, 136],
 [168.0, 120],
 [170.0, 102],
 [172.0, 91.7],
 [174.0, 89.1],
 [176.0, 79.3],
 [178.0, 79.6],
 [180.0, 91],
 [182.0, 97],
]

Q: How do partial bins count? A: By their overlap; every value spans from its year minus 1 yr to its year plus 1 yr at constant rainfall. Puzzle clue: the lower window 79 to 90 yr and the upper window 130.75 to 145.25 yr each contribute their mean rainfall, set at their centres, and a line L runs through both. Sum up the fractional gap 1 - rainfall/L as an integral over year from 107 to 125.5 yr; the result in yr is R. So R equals 8.8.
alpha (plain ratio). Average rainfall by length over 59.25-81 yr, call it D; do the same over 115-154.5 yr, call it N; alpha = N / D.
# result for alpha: 0.6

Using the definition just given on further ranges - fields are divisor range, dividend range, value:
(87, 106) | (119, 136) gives 0.51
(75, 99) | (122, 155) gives 0.71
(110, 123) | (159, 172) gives 1.62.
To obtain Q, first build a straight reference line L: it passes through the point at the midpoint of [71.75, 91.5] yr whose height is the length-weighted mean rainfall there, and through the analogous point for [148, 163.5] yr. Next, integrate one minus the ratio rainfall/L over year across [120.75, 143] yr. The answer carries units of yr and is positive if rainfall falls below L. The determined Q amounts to 8.3 yr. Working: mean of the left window 211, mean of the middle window 121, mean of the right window 184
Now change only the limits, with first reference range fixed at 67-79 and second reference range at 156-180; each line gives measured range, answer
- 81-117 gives 4.13 yr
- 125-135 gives 3.65 yr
